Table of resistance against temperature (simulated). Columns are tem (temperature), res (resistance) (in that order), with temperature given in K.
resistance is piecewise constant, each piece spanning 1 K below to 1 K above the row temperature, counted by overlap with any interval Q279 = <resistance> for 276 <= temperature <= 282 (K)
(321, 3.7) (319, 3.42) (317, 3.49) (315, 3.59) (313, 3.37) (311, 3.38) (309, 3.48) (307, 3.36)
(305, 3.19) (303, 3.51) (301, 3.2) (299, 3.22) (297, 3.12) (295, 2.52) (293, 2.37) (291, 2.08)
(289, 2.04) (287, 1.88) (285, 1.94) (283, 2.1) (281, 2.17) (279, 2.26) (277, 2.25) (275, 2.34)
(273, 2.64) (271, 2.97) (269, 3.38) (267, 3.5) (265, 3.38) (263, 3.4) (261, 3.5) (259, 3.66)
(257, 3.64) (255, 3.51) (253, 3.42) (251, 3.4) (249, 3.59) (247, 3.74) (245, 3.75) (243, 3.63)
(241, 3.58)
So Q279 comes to 2.23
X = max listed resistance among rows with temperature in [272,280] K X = 2.64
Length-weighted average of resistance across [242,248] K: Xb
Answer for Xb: 3.71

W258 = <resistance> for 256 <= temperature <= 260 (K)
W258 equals 3.65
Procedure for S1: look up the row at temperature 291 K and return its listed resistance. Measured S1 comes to 2.08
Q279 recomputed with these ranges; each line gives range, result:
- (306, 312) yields 3.41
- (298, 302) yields 3.21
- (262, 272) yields 3.33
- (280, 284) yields 2.13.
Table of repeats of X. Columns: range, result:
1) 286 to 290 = 2.04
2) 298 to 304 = 3.51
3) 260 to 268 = 3.5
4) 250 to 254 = 3.42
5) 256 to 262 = 3.66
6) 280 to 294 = 2.37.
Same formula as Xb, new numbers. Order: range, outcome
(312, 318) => 3.48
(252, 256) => 3.46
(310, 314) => 3.38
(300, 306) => 3.3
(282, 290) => 1.99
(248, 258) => 3.51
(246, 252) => 3.58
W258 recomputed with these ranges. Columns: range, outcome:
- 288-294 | 2.16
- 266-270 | 3.44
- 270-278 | 2.55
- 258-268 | 3.49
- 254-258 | 3.58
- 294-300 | 2.95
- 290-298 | 2.52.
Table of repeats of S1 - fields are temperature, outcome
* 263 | 3.4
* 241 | 3.58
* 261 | 3.5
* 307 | 3.36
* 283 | 2.1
